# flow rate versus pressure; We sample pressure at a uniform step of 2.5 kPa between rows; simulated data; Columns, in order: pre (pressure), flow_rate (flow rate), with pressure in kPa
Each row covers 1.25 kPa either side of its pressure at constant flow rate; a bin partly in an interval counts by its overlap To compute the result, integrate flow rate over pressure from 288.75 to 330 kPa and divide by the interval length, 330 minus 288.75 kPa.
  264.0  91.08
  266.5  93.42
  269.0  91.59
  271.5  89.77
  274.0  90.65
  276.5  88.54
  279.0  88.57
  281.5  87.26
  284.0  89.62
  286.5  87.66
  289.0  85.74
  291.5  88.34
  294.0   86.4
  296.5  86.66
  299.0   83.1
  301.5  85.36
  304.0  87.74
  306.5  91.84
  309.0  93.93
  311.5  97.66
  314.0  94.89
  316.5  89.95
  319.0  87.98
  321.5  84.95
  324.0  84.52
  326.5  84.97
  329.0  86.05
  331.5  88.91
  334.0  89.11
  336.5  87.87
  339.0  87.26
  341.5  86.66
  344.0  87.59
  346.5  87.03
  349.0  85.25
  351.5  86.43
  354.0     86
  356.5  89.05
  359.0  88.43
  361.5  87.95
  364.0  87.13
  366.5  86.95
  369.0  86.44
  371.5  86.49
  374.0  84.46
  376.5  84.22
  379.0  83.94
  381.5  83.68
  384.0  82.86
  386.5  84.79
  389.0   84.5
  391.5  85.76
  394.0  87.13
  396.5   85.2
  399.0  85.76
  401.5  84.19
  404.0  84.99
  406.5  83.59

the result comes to 88.3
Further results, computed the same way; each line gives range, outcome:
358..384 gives 85.8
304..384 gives 87.6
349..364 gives 87.3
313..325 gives 88.4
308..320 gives 93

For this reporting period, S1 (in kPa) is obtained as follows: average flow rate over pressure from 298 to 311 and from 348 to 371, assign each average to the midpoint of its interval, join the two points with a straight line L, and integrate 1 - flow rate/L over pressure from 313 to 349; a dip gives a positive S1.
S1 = 0.2 kPa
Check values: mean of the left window 89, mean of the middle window 87.6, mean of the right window 87.1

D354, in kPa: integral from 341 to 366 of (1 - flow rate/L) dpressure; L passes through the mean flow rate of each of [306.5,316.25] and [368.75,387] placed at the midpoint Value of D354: 0.3 kPa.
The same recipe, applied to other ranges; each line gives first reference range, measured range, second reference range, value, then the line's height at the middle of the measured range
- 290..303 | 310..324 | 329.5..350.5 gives -0.63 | 86.7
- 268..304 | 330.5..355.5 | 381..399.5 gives -0.28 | 86.2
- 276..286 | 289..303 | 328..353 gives 0.34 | 88.1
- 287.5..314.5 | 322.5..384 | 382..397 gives 0.15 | 86.6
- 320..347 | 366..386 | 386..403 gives 0.23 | 85.8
